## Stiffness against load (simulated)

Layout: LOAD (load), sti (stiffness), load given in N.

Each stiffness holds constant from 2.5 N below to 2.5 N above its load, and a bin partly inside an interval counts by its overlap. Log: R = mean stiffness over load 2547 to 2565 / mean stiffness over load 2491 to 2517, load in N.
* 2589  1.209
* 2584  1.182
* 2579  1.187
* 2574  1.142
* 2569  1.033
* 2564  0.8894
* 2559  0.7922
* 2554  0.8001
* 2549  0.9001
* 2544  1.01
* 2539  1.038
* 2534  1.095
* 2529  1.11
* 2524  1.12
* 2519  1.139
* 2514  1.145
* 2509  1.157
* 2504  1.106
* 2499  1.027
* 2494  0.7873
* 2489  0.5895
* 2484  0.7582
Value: 0.81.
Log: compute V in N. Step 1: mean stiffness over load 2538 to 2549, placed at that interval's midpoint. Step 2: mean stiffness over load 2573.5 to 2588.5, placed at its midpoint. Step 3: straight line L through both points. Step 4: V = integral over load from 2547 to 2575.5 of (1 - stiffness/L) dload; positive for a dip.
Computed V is 4.3 N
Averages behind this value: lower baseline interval 0.994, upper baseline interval 1.18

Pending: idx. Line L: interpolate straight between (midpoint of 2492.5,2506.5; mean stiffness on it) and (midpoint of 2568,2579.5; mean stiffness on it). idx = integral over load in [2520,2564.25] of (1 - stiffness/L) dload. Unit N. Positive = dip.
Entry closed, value 3.2 N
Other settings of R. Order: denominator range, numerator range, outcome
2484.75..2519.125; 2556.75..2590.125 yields 1.09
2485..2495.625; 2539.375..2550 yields 1.42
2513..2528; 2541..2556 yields 0.81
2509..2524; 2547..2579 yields 0.83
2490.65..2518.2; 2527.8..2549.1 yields 1.00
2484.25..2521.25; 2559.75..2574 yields 0.99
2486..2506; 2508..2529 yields 1.31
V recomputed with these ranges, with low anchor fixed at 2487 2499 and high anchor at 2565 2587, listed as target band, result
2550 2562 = 2.56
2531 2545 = -1.43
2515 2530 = -4.00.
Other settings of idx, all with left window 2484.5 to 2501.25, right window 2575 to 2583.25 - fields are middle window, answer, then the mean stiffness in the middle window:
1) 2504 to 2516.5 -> -3.9 N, 1.14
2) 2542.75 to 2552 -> 0.9 N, 0.939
